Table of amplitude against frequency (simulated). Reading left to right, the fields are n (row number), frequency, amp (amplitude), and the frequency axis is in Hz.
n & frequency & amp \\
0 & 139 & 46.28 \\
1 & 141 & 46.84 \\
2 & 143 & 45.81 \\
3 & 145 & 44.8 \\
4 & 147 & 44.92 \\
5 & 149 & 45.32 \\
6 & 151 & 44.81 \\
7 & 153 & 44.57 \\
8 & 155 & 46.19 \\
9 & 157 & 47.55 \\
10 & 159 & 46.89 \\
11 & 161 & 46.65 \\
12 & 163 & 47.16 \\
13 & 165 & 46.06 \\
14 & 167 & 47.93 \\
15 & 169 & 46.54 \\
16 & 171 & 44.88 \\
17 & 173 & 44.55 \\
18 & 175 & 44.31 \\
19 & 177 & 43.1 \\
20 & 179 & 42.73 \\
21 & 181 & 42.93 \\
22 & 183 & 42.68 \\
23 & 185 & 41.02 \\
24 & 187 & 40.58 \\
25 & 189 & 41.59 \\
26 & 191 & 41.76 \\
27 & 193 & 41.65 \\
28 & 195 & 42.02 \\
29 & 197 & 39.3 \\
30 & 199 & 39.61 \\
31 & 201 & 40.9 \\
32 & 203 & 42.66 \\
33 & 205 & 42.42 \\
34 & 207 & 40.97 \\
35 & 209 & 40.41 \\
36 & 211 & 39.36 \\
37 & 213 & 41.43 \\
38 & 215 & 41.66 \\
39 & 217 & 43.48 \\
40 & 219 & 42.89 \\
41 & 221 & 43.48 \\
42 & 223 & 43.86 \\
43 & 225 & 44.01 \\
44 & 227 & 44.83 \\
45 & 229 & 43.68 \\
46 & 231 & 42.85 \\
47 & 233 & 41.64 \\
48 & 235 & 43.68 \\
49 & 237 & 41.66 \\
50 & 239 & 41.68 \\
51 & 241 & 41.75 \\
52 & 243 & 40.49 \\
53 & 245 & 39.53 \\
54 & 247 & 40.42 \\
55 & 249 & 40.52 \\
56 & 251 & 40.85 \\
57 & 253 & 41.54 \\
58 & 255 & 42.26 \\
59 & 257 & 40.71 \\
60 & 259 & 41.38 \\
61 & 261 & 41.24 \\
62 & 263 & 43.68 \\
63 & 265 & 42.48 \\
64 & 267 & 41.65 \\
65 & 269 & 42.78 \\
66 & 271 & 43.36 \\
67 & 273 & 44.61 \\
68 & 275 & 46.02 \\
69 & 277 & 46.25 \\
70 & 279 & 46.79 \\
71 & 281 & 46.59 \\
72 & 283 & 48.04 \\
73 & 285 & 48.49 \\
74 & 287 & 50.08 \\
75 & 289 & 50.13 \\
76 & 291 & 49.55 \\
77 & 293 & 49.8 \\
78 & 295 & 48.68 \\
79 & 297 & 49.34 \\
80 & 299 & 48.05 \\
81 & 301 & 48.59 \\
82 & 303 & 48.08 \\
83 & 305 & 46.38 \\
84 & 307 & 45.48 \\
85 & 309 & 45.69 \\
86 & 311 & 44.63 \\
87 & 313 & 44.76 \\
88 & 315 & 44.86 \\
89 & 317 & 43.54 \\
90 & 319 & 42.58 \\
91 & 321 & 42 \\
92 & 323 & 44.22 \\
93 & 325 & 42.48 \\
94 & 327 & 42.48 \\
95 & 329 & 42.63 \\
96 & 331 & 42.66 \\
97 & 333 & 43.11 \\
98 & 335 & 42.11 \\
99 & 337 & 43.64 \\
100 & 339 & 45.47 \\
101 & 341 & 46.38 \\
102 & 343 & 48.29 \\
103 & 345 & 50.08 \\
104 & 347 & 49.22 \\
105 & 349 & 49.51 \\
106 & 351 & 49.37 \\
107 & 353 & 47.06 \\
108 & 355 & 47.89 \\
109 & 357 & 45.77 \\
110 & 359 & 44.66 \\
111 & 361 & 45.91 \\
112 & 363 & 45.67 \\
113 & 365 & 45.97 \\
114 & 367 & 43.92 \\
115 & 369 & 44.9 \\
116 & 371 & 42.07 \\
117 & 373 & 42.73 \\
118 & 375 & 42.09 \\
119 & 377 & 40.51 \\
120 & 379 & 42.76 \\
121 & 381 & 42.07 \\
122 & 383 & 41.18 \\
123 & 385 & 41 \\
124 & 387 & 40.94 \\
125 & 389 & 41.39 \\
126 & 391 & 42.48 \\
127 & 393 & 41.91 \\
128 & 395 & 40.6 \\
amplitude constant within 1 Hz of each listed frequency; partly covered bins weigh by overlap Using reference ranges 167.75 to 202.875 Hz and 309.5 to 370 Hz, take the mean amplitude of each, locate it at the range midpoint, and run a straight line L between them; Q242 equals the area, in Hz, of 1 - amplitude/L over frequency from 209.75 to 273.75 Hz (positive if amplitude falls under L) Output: 1.9 Hz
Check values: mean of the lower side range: 42.4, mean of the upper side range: 45.2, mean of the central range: 42.2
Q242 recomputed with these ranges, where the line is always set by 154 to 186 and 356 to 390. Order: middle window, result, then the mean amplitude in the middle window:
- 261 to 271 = 0.4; 42.6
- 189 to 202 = 1.1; 40.9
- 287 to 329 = -2.2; 46.1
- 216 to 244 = 1.0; 42.9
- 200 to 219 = 1.3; 41.6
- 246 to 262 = 1.1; 41.1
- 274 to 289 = -1.2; 47.6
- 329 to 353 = -1.5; 46.2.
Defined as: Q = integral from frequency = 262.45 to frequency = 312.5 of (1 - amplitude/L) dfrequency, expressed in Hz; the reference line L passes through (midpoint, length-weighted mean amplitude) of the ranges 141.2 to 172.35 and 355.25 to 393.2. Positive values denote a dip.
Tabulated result -2.6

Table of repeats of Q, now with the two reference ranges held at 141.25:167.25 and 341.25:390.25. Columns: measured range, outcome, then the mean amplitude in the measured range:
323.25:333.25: 0.5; 42.8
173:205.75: 2.8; 41.9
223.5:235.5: 0.6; 43.5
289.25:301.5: -1.1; 49.1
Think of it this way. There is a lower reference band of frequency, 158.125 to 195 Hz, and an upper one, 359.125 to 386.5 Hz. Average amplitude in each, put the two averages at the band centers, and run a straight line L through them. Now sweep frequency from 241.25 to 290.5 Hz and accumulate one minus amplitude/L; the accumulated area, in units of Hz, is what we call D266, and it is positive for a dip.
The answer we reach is -0.2 Hz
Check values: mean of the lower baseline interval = 44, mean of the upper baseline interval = 43.1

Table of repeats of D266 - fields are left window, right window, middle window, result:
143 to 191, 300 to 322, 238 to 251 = 1.2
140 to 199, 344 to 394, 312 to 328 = 0.4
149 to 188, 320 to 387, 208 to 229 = 1.0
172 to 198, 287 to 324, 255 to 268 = 0.9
